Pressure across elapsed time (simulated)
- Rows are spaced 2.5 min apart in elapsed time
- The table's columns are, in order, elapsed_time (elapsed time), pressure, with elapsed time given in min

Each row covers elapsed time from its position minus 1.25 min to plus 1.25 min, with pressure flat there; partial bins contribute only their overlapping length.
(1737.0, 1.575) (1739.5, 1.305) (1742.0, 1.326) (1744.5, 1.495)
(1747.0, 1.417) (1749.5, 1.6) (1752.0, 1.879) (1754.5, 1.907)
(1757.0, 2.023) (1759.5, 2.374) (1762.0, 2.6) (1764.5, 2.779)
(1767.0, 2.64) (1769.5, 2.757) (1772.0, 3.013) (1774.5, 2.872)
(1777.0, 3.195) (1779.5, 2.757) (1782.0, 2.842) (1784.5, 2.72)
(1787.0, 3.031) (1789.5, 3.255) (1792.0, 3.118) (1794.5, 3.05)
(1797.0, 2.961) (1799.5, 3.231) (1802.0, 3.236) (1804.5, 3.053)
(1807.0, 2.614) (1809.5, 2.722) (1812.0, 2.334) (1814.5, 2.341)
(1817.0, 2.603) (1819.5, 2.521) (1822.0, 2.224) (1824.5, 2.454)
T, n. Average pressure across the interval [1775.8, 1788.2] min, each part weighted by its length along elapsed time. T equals 2.91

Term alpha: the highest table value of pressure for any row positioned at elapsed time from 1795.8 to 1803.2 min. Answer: 3.236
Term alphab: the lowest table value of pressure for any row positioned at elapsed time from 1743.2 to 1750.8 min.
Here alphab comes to 1.417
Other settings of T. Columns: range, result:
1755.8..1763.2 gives 2.33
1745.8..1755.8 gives 1.7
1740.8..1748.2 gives 1.41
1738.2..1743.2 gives 1.32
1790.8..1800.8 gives 3.09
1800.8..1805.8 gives 3.14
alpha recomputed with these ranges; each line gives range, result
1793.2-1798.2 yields 3.05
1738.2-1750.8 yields 1.6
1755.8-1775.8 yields 3.013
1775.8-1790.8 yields 3.255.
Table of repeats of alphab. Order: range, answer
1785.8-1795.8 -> 3.031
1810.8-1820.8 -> 2.334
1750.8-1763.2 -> 1.879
